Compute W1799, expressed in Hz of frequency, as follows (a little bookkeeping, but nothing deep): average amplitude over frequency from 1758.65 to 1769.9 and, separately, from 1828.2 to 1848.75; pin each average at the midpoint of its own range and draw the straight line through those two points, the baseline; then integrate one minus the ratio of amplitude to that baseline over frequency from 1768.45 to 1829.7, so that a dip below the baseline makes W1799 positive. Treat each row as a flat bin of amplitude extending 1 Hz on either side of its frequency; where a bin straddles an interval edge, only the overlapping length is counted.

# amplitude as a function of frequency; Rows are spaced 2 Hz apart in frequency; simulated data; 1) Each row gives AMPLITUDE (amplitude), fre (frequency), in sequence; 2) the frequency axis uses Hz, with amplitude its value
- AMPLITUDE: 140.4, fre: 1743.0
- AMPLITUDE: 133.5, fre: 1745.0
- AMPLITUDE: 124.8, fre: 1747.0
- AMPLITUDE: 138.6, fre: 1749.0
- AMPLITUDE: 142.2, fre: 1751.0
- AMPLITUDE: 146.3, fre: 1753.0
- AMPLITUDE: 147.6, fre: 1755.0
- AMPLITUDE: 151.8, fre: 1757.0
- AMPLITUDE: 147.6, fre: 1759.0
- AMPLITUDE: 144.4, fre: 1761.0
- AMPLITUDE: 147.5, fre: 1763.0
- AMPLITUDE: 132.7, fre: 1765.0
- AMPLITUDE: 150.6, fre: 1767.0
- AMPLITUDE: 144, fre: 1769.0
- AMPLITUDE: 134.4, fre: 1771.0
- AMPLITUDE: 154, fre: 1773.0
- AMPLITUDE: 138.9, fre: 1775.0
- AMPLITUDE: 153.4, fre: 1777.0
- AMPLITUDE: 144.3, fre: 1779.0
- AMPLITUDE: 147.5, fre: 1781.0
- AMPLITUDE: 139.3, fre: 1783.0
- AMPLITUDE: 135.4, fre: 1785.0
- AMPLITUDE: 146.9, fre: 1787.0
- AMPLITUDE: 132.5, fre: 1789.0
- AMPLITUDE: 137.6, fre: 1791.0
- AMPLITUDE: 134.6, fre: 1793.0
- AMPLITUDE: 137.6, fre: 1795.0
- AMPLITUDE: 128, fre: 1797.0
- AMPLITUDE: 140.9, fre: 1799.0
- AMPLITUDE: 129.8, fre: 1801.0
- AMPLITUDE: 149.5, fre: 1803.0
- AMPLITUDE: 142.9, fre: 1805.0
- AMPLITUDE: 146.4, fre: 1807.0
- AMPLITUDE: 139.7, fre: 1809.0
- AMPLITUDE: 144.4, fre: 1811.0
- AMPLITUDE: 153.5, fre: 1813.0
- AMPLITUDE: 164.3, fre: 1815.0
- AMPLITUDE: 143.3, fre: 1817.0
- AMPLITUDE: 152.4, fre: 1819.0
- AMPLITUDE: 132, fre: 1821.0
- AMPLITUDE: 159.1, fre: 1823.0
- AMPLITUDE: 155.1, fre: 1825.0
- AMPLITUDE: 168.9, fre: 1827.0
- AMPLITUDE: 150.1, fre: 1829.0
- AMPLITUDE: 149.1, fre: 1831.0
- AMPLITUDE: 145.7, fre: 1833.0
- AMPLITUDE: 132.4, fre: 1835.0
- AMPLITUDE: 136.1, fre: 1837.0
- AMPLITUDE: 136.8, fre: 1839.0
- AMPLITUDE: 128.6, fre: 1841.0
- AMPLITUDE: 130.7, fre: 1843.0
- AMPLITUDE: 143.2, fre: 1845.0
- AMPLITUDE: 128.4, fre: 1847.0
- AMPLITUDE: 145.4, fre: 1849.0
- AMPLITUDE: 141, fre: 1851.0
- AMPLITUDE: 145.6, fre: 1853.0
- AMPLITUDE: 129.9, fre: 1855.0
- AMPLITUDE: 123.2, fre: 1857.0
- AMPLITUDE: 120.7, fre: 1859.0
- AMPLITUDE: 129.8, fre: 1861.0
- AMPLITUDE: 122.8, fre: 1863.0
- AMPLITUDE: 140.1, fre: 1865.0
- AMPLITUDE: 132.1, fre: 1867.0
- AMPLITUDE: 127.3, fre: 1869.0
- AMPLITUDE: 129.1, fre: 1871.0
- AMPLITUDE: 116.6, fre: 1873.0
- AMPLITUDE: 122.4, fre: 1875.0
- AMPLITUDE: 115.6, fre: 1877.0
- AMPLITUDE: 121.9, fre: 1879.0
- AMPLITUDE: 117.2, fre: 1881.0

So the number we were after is -1.3 Hz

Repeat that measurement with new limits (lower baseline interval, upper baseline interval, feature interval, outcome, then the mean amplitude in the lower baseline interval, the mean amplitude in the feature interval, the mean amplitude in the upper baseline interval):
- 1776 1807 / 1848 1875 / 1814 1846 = -2.5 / 140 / 145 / 131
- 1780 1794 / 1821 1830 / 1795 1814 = 0.7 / 139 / 141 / 155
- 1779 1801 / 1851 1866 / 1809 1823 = -1.4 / 138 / 148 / 131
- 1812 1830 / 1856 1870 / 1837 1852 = 0.3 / 153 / 136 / 128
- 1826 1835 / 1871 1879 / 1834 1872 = 0.6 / 151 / 133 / 120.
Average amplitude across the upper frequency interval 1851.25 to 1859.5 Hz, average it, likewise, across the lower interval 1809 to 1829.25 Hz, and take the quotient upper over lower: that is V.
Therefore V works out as 0.9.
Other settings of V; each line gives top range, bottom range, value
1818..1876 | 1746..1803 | 0.97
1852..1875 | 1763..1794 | 0.91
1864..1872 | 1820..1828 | 0.86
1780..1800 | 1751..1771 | 0.95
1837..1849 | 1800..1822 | 0.93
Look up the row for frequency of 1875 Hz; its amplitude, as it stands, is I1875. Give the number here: 122.4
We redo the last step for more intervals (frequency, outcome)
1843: 130.7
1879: 121.9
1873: 116.6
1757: 151.8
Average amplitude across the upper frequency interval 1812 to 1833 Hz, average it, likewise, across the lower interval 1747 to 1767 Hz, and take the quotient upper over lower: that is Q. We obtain 1.1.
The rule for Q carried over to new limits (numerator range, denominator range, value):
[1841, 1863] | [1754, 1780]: 0.91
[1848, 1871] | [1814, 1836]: 0.88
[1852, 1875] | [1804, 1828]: 0.86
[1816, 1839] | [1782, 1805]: 1.07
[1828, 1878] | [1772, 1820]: 0.93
